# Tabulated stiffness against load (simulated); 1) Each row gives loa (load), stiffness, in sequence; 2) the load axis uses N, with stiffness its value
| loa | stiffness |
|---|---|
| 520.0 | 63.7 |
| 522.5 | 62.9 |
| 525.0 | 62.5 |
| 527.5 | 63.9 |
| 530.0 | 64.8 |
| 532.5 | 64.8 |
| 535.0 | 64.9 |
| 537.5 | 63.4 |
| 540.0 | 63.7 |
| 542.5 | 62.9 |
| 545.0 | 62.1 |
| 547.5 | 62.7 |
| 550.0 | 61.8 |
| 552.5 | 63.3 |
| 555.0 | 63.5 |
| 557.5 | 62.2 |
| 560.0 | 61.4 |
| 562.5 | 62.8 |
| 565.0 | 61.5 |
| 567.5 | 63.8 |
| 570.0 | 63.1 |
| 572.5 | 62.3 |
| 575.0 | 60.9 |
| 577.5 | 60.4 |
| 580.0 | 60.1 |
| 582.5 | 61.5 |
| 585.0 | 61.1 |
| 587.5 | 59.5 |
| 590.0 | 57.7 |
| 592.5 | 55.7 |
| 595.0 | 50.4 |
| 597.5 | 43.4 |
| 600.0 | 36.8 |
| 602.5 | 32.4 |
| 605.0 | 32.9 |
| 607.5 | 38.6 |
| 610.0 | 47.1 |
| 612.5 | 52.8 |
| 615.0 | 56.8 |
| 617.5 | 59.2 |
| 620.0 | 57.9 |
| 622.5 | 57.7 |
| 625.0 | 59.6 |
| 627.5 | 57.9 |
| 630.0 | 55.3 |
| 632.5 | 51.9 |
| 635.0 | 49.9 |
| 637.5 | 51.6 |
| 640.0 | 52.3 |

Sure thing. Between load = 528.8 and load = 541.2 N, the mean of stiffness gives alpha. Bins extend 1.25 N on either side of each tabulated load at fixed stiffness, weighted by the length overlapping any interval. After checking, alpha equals 64.3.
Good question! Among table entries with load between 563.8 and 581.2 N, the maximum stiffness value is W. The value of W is 63.8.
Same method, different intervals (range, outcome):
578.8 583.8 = 61.5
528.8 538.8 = 64.9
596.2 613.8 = 52.8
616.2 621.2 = 59.2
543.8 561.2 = 63.5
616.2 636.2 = 59.6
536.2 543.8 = 63.7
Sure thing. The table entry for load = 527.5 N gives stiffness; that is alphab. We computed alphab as 63.9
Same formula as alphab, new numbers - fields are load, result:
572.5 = 62.3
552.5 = 63.3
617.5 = 59.2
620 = 57.9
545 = 62.1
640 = 52.3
